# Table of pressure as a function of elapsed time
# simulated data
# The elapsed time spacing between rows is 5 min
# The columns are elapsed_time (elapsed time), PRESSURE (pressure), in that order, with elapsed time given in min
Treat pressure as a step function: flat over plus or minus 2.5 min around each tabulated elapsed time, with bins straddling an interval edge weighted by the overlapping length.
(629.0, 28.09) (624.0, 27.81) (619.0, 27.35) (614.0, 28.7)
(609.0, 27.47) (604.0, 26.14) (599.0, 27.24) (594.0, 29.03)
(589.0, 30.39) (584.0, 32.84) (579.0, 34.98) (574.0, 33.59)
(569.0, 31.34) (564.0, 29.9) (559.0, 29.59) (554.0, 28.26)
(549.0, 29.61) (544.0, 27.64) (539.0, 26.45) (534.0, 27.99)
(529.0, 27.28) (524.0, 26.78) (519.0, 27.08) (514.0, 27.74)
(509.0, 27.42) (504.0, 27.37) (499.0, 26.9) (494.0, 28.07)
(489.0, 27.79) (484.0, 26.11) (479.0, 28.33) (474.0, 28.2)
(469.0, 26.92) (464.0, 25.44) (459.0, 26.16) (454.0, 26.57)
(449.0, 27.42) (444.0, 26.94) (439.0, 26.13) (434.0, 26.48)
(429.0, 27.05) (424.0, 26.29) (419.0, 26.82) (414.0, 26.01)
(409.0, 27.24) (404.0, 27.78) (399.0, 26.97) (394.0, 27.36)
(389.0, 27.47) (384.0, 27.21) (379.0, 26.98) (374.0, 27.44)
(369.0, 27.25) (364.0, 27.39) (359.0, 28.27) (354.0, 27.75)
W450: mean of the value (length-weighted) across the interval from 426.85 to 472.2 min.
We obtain 26.6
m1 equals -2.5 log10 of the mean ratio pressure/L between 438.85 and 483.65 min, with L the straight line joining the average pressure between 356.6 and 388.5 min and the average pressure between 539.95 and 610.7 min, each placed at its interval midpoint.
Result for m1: 0.06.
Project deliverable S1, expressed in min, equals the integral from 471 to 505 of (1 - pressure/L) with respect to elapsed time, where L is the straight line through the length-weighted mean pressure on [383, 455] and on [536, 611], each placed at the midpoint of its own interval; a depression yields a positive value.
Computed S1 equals 0.7 min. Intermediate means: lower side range 26.9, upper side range 29.6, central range 27.5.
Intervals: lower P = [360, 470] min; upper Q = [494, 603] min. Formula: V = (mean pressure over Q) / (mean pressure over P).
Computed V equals 1.1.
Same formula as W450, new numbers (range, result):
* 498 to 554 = 27.5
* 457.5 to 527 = 27.2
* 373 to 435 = 27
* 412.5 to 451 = 26.6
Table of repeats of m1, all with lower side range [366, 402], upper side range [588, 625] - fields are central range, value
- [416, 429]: 0.03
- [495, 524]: 0.01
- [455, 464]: 0.06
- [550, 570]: -0.07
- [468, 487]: 0.00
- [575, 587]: -0.21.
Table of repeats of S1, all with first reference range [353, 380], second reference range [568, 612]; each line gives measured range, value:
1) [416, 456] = 2.4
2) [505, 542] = 2.8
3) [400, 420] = 0.8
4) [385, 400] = 0.3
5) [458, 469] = 1.0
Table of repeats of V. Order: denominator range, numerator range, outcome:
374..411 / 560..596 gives 1.16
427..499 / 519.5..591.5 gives 1.10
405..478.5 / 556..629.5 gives 1.11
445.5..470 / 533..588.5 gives 1.14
